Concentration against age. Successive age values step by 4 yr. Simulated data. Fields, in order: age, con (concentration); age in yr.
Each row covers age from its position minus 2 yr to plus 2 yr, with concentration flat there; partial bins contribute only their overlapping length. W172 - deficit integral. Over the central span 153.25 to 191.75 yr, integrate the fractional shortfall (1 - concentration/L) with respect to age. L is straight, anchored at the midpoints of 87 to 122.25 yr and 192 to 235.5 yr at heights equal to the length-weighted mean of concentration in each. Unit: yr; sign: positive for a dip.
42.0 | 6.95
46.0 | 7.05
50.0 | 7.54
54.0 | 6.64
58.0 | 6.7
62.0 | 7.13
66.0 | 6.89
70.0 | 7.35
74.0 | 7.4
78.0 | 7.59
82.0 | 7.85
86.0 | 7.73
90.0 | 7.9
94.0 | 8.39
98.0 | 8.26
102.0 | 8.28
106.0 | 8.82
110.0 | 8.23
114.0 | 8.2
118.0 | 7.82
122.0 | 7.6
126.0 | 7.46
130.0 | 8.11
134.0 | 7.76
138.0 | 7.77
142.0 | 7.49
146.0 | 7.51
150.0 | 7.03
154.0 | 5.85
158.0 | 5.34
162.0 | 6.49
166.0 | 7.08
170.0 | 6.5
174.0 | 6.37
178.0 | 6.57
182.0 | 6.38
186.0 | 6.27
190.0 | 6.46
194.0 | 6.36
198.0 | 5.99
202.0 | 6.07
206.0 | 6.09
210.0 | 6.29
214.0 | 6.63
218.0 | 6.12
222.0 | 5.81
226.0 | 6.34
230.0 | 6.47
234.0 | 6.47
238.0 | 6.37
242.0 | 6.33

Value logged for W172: 3.4 yr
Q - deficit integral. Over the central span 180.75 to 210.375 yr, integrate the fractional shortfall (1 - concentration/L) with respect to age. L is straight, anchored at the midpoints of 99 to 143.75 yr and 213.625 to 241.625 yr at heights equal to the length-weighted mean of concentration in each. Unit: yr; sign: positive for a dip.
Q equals 2.5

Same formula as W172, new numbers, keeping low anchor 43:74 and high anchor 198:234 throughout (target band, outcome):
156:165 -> 0.66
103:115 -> -2.87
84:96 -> -1.93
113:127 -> -2.13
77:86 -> -1.03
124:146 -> -3.44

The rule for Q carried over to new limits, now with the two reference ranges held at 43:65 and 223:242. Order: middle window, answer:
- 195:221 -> 1.08 yr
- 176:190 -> 0.28 yr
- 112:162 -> -4.32 yr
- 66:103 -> -4.85 yr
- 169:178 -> 0.17 yr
